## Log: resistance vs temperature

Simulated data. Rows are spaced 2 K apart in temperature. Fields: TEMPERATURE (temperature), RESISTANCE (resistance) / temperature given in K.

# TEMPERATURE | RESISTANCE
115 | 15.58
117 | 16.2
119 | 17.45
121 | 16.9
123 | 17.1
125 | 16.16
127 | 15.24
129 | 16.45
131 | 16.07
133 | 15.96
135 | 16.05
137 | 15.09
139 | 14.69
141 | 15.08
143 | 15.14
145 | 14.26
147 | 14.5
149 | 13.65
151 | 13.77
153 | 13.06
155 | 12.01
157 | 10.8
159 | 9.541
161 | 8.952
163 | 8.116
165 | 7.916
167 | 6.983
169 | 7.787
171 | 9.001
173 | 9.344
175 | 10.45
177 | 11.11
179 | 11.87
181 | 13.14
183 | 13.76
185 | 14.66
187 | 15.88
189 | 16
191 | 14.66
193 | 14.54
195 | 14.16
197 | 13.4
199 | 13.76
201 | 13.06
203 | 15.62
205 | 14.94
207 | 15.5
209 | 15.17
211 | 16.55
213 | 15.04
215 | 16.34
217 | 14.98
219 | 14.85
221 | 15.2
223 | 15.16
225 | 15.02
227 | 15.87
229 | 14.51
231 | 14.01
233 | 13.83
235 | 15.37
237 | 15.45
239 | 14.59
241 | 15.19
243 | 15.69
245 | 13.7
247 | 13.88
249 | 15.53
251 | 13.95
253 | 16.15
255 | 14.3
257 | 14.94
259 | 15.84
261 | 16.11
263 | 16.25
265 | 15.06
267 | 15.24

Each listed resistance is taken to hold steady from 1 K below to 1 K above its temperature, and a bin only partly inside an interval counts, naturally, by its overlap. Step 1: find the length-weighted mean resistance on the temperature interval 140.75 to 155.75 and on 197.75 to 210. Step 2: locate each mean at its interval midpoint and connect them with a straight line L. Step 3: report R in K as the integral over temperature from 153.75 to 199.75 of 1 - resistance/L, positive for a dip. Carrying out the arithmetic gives 8.6 K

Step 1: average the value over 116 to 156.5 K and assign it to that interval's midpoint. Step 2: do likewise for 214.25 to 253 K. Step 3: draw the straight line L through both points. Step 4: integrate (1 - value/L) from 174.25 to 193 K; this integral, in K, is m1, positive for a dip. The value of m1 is 1.82 K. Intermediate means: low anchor 15.2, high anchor 14.9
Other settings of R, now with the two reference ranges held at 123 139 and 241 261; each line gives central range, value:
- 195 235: 0.9 K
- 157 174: 7.6 K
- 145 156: 1.6 K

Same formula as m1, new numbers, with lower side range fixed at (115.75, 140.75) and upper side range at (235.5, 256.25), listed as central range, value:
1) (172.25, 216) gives 3.7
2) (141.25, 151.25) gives 1.0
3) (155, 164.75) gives 3.9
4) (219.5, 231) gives 0.0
